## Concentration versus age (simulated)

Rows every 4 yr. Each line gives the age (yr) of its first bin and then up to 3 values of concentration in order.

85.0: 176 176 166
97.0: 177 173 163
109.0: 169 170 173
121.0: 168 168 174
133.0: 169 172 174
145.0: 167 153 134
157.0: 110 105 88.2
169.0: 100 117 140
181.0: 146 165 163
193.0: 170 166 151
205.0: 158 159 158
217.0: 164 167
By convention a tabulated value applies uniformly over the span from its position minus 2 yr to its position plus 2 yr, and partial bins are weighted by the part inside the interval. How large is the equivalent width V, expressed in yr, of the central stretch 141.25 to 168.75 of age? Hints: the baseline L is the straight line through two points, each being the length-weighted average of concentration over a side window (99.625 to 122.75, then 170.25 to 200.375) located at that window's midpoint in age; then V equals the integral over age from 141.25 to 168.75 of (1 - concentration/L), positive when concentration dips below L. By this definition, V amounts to 5.4 yr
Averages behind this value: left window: 169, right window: 151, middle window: 128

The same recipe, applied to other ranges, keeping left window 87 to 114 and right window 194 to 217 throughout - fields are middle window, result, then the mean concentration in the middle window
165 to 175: 3.6 yr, 104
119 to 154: 0.3 yr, 165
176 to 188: 0.7 yr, 152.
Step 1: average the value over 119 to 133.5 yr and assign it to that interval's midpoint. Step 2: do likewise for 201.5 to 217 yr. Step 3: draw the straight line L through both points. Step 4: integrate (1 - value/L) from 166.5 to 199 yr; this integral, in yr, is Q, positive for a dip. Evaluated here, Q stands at 3.4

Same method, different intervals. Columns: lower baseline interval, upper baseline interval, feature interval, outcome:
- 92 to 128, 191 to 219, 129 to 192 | 8.9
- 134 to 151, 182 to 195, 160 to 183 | 6.8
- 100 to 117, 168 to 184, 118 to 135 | -1.2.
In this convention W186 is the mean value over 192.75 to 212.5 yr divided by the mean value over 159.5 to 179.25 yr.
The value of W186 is 1.4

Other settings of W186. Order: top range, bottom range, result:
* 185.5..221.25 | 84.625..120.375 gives 0.94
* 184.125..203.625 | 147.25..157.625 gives 1.21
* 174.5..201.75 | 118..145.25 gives 0.92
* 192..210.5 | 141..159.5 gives 1.12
